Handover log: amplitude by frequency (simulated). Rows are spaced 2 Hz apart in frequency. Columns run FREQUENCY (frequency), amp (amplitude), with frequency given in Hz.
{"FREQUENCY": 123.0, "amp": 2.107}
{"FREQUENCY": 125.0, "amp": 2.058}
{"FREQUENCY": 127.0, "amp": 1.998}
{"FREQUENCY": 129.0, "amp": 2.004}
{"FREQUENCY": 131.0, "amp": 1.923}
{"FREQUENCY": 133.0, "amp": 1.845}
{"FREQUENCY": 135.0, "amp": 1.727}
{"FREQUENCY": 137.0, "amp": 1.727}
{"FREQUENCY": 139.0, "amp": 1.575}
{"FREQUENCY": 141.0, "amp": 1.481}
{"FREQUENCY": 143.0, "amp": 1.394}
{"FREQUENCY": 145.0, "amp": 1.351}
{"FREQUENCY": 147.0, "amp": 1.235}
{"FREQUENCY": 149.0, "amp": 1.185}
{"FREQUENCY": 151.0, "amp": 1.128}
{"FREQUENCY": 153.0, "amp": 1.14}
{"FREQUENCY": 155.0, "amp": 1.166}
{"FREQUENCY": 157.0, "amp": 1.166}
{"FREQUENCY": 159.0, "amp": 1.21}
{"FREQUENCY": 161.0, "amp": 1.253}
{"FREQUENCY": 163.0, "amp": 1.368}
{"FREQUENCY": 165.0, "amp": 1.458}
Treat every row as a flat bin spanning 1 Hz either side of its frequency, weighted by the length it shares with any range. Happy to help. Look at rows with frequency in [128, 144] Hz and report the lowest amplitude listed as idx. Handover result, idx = 1.394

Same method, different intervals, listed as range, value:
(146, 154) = 1.128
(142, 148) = 1.235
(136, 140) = 1.575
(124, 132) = 1.923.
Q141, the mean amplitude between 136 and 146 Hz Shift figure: 1.51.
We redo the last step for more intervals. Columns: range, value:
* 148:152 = 1.16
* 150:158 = 1.15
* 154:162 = 1.2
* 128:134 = 1.92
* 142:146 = 1.37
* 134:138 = 1.73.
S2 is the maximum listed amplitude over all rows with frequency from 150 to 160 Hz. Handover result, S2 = 1.21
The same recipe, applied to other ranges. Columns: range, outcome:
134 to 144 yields 1.727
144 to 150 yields 1.351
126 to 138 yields 2.004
